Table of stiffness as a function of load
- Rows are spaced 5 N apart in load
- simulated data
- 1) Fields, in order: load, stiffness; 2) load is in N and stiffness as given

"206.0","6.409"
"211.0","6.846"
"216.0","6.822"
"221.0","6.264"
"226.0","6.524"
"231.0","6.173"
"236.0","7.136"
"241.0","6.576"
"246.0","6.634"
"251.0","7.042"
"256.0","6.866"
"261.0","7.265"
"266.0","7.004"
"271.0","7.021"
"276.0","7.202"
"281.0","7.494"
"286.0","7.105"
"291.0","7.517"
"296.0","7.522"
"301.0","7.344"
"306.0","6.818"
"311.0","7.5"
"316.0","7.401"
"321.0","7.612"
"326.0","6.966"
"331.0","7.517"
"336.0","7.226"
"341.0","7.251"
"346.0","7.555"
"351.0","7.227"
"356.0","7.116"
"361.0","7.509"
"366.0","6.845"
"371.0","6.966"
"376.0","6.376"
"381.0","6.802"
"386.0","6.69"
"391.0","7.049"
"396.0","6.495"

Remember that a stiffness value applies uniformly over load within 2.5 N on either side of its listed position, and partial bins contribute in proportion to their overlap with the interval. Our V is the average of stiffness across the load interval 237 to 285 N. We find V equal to 7.02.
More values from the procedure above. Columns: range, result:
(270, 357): 7.31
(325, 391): 7.08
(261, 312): 7.25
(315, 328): 7.33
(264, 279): 7.09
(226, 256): 6.71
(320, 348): 7.34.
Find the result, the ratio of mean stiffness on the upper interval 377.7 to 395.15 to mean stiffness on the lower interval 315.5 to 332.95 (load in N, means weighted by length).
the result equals 0.9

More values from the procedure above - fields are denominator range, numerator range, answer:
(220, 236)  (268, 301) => 1.13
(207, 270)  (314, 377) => 1.07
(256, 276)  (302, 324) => 1.03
